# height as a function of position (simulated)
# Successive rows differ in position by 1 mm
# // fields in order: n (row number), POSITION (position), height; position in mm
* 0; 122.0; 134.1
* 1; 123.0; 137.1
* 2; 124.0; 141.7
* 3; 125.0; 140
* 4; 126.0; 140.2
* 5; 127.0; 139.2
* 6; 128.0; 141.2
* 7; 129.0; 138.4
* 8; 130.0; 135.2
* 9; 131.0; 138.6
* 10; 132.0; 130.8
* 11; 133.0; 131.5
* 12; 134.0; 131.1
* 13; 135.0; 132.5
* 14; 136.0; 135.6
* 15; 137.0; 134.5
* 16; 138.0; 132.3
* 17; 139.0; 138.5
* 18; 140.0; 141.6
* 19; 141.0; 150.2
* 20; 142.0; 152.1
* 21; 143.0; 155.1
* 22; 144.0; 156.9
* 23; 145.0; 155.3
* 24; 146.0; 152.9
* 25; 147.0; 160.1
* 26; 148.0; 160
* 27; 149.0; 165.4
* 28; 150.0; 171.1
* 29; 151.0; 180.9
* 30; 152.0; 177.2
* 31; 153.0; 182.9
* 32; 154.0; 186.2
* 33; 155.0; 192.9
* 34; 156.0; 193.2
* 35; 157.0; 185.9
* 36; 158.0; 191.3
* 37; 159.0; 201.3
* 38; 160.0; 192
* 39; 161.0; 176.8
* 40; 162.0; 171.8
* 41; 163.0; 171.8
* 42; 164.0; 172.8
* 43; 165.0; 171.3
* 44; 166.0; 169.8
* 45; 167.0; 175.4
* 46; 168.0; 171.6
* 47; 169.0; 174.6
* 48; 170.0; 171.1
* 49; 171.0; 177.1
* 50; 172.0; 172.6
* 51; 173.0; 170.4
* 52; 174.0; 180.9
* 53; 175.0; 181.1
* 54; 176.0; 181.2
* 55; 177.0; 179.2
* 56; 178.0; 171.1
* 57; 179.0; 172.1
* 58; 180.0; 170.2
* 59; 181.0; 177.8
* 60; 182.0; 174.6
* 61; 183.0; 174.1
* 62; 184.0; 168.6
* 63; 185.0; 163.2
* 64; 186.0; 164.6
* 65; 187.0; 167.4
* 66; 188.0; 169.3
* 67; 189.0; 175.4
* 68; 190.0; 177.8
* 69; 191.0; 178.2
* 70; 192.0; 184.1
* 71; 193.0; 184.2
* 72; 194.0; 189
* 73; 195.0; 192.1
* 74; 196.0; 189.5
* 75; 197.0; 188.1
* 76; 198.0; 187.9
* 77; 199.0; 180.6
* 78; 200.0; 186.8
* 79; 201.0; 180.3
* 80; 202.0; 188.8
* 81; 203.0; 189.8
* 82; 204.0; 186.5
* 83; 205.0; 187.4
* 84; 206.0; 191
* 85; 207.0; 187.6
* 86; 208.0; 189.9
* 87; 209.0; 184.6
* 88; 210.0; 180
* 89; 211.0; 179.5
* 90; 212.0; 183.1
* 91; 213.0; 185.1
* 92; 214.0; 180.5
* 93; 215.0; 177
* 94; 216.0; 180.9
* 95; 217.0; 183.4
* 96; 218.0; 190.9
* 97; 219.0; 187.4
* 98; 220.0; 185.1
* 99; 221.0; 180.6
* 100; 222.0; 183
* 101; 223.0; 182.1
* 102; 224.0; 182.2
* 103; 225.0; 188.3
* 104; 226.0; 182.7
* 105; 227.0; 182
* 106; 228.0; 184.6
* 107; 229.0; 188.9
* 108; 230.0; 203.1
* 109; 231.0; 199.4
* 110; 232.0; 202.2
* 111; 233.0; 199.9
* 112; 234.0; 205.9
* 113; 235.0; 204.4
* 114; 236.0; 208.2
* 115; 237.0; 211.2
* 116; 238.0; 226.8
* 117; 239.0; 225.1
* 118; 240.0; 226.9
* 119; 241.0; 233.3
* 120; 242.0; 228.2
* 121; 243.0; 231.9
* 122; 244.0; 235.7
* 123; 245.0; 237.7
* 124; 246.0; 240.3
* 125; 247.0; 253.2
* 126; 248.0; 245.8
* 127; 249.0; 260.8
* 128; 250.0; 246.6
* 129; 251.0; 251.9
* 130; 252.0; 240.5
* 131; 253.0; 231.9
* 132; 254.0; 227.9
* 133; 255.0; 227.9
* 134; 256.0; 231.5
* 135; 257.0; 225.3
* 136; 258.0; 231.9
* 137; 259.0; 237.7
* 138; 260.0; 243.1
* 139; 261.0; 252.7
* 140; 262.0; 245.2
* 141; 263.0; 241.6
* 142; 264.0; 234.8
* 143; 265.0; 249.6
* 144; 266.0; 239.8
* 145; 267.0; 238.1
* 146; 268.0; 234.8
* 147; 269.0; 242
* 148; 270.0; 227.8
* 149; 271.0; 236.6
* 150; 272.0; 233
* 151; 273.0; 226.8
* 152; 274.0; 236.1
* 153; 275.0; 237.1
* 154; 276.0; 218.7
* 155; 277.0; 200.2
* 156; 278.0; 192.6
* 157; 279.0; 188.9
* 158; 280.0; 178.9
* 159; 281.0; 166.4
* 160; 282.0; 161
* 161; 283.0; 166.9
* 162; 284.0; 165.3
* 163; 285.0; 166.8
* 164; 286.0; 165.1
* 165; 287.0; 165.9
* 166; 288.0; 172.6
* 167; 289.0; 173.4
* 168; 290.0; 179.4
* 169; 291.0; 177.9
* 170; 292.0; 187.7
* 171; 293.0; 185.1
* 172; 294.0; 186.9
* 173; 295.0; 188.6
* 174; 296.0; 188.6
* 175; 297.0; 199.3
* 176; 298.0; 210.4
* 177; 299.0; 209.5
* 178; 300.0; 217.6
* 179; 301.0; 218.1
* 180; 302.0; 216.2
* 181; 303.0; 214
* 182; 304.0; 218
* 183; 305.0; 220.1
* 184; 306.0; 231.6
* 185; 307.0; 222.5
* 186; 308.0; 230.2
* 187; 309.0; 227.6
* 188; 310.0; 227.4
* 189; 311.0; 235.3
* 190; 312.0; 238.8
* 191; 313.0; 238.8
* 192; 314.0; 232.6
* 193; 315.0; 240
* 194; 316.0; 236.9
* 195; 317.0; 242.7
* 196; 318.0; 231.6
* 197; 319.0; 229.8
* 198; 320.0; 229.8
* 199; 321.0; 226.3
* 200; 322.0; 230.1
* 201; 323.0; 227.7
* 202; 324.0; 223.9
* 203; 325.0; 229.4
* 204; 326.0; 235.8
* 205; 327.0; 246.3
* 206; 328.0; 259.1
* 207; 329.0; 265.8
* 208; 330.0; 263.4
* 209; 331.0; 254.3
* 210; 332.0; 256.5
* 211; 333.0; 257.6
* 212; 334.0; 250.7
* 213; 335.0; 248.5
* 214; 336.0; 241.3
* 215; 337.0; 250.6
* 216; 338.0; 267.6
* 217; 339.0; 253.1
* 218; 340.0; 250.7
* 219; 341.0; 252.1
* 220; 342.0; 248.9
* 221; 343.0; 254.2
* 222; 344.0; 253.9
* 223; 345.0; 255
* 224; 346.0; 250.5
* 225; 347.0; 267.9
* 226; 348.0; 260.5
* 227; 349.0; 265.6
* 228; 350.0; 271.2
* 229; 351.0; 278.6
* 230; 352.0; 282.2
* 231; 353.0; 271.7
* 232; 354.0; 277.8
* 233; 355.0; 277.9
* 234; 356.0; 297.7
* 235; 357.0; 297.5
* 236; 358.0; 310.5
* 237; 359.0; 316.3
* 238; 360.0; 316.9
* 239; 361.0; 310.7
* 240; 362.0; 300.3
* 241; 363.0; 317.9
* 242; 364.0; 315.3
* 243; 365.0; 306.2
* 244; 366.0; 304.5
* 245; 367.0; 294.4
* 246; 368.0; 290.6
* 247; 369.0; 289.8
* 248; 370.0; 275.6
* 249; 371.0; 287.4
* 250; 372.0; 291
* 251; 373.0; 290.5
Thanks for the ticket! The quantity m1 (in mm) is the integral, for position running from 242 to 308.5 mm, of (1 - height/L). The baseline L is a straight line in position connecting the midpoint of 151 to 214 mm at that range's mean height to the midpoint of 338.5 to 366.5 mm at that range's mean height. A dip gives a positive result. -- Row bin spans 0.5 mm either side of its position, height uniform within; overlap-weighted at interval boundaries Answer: 5.0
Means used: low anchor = 180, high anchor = 281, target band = 216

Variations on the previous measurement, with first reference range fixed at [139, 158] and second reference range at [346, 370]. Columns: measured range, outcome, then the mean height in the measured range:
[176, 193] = 1.4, 174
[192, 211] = 1.2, 187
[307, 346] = 4.2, 243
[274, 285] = 2.5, 189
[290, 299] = 2.2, 191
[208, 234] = 2.9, 187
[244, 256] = -0.7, 242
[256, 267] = -0.3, 240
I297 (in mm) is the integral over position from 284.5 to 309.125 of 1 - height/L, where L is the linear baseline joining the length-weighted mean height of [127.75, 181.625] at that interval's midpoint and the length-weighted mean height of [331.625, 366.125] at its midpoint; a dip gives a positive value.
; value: 4.7 mm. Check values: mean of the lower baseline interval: 165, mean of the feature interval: 198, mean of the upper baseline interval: 275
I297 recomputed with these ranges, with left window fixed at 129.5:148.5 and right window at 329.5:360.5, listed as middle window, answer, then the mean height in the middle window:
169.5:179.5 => -0.7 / 176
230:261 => -3.2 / 229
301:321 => 1.5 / 229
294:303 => 1.3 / 205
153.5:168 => -2.4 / 182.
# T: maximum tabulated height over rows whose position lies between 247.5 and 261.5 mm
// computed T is 260.8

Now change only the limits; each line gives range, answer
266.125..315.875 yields 242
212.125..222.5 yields 190.9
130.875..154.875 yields 186.2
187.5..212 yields 192.1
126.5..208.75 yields 201.3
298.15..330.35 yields 265.8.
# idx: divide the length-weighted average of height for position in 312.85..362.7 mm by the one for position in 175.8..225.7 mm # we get 1.4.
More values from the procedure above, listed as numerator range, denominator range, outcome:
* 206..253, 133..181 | 1.23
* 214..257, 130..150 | 1.46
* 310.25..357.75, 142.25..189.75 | 1.45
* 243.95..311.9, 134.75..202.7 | 1.26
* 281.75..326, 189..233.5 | 1.12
